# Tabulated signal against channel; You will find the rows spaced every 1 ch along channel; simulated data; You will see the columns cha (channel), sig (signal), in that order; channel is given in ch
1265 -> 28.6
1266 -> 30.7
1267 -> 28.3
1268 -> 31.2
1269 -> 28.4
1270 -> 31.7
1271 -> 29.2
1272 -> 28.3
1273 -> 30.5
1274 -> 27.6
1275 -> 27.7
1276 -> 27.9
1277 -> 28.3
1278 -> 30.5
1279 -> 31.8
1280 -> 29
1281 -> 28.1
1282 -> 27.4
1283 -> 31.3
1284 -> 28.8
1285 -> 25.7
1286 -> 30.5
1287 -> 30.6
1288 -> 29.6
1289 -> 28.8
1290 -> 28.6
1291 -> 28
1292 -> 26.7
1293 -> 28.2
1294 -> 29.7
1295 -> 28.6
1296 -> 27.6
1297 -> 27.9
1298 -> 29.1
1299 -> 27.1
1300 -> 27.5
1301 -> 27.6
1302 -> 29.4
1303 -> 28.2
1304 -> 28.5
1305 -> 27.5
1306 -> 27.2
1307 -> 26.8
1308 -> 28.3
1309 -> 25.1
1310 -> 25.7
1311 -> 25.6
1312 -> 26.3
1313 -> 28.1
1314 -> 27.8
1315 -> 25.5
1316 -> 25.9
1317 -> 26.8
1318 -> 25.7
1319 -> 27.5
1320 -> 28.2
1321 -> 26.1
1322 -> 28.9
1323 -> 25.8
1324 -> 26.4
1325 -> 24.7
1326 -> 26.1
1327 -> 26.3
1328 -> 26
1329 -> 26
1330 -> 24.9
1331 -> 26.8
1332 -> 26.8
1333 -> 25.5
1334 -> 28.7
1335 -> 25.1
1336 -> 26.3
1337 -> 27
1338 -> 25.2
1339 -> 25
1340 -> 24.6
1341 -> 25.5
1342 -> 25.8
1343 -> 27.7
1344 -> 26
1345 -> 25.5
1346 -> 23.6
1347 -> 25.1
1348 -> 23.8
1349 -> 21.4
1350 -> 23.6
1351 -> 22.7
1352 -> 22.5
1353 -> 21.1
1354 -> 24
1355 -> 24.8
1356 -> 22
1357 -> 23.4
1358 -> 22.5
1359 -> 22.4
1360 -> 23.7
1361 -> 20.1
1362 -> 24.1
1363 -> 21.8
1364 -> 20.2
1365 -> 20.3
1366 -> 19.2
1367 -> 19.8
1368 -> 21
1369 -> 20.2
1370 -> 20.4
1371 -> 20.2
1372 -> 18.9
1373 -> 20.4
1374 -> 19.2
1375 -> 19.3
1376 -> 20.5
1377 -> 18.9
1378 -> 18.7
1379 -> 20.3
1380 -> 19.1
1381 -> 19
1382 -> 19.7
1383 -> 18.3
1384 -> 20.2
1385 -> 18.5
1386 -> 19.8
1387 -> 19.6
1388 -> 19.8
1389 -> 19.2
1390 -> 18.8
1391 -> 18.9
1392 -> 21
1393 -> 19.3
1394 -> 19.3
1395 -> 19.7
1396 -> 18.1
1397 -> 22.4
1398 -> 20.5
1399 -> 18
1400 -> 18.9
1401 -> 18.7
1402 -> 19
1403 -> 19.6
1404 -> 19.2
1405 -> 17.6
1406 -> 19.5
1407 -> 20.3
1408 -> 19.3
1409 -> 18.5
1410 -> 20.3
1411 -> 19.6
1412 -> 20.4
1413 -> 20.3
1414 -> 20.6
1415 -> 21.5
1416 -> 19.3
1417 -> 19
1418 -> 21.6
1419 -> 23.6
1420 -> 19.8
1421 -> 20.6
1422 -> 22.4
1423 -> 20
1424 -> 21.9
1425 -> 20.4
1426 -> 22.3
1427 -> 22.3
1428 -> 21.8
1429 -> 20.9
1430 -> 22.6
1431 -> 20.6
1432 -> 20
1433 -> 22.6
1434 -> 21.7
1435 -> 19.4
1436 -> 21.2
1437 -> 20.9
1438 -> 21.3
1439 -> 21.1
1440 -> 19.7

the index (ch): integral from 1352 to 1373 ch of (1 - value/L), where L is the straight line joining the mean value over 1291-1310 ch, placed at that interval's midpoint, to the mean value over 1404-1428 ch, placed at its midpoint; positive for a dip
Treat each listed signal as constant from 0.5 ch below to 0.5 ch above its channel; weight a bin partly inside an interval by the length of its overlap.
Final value 2.09 ch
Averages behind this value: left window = 27.8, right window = 20.5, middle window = 21.5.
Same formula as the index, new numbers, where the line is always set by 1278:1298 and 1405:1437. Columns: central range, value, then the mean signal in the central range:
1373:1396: 3.6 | 19.4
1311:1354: 0.8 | 25.7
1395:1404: 1.1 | 19.4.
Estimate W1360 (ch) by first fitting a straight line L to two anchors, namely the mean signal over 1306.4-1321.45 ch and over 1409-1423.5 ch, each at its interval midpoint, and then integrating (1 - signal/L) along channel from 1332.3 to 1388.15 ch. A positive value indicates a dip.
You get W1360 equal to 4.1 ch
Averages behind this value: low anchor 26.6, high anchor 20.6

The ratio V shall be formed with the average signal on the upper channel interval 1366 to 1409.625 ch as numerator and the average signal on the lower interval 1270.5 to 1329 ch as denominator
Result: 0.7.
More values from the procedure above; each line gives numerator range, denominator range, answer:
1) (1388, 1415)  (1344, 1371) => 0.88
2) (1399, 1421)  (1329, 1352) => 0.78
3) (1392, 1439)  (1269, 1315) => 0.72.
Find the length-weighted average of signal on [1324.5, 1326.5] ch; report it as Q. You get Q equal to 25.4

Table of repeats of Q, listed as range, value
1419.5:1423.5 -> 20.7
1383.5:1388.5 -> 19.6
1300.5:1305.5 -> 28.2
